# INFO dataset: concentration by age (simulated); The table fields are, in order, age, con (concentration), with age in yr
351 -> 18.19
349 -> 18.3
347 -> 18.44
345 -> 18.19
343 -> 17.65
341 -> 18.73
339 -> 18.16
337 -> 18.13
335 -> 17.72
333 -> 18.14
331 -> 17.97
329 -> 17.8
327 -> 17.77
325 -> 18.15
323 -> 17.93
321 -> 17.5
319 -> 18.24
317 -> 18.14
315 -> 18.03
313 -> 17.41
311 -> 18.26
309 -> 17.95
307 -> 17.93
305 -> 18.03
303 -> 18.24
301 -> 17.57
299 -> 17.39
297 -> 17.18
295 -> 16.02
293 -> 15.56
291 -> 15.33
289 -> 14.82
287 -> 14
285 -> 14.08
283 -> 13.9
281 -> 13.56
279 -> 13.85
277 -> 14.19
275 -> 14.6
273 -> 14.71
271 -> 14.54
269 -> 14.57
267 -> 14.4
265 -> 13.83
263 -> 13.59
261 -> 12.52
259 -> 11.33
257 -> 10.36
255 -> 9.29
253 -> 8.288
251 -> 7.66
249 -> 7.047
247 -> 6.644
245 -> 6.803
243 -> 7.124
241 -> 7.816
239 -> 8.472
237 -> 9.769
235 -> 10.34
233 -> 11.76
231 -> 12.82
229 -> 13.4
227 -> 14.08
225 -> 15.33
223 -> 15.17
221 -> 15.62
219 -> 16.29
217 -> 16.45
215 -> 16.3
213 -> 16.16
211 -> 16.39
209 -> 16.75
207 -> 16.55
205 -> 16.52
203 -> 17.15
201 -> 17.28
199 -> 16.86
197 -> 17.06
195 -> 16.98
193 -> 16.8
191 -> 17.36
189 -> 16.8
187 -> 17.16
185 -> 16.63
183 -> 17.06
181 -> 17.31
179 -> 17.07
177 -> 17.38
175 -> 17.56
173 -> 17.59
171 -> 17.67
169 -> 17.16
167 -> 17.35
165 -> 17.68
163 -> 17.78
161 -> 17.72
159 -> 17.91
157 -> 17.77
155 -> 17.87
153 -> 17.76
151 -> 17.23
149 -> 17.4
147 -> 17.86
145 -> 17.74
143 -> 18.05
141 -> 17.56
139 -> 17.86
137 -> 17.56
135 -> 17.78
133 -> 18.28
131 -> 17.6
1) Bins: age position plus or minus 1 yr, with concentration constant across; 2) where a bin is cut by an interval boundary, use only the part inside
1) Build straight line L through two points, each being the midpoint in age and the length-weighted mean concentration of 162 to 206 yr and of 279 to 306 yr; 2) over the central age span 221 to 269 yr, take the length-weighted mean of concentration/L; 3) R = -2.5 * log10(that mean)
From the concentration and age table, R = 0.44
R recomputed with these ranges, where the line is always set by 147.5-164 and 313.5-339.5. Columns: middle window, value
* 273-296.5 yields 0.22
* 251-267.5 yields 0.49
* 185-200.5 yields 0.05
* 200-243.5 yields 0.26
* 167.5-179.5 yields 0.02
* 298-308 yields 0.01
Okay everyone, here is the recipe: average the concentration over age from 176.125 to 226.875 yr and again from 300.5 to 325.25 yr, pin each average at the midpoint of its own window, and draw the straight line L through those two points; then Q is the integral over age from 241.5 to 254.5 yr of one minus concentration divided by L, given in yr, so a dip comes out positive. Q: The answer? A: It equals 7.4 yr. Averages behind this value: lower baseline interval 16.6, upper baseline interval 18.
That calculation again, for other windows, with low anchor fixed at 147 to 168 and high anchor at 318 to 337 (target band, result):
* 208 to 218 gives 0.8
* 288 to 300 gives 1.2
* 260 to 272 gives 2.6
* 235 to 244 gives 4.7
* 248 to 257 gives 4.8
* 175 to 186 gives 0.3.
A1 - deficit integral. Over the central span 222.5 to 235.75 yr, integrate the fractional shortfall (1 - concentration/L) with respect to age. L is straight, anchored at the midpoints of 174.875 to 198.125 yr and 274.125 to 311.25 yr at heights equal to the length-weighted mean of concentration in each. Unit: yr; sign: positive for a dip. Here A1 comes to 2.67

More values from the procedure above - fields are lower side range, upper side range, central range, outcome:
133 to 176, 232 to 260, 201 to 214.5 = -4.5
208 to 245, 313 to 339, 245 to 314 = 8.2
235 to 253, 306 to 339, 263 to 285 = -4.8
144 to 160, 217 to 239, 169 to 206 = -3.5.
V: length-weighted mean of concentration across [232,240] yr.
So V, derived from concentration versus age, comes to 10.1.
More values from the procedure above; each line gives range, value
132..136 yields 18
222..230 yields 14.5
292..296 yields 15.8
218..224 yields 15.7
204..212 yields 16.6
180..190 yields 17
